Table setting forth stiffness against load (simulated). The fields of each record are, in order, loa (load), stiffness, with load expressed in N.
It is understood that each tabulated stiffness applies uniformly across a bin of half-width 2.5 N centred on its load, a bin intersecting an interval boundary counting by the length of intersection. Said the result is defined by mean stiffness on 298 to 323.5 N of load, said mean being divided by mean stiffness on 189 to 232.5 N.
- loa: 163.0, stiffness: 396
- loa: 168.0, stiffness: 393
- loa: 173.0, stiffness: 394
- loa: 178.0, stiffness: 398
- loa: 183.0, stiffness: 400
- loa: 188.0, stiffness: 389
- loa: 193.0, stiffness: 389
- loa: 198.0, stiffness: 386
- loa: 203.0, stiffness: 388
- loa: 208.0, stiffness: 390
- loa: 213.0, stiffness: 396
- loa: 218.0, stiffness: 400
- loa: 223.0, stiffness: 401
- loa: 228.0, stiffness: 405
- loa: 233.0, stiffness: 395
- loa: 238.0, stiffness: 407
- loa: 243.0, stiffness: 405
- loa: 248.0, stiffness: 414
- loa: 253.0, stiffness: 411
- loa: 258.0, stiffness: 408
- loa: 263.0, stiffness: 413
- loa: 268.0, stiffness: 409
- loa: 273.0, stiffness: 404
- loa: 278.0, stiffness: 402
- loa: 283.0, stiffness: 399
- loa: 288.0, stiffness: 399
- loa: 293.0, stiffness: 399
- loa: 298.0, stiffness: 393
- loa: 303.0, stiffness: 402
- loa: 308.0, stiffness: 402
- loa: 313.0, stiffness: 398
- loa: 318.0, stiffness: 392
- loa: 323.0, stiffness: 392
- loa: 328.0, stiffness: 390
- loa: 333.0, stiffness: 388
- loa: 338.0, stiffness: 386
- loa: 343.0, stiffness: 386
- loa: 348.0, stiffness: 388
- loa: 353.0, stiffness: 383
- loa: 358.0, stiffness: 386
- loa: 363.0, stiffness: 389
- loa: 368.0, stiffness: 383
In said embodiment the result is 1.01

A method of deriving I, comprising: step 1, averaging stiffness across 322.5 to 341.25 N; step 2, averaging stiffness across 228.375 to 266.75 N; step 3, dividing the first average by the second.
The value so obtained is 1.0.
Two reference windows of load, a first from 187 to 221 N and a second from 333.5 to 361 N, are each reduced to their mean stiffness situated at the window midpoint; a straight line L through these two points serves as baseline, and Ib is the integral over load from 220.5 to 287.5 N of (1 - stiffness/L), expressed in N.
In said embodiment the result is -2.74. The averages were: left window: 391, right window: 386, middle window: 405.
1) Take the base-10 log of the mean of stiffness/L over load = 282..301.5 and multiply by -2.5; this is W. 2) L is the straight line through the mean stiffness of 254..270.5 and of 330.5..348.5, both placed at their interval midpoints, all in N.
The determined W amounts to 0.01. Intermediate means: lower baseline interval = 410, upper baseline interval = 387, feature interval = 398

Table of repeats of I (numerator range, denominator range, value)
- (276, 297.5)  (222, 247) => 0.99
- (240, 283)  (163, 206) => 1.04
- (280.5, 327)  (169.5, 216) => 1.01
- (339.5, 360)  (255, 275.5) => 0.94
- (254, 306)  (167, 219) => 1.03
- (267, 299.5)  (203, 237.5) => 1.01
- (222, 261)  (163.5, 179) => 1.03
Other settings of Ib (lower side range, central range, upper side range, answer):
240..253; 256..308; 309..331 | -0.1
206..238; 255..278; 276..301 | -0.5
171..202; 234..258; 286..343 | -0.9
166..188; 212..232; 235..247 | 0.1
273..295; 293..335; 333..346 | -0.2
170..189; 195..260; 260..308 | -0.3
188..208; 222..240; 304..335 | -0.6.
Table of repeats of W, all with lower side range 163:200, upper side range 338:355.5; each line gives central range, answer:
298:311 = -0.03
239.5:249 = -0.05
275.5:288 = -0.03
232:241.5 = -0.03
